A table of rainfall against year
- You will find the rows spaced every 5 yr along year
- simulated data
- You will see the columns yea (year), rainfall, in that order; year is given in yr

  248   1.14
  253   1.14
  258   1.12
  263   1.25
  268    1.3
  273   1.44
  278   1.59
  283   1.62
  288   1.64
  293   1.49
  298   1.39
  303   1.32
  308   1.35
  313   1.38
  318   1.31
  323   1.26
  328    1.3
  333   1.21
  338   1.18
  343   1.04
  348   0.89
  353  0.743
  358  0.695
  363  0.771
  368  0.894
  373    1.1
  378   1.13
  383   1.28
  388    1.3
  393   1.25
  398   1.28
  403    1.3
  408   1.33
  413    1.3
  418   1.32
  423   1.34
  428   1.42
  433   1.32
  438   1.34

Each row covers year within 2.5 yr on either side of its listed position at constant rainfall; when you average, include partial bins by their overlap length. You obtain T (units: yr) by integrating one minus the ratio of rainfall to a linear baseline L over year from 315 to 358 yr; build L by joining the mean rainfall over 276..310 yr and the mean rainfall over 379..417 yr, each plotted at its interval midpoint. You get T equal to 9.5 yr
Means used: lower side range 1.49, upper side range 1.29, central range 1.1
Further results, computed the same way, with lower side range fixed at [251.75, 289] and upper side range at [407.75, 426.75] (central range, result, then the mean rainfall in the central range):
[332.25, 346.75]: 2.6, 1.11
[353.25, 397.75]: 9.8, 1.05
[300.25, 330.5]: 1.0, 1.32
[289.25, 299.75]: -0.7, 1.47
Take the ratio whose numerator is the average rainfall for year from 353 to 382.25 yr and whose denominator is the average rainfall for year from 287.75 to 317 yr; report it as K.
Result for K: 0.7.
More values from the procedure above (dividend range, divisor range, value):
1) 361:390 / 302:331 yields 0.82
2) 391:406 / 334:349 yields 1.20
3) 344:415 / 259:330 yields 0.78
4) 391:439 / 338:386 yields 1.37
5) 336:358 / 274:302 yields 0.61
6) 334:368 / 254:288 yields 0.65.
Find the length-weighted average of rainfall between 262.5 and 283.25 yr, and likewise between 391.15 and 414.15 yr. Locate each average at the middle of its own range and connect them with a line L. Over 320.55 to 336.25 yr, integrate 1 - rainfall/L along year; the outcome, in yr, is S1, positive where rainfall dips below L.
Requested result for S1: 1.4 yr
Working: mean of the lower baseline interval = 1.44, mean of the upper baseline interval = 1.29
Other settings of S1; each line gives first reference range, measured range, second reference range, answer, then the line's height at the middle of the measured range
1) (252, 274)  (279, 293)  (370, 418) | -4.0 yr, 1.25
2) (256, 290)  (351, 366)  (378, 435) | 6.7 yr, 1.35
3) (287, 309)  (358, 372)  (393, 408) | 5.2 yr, 1.34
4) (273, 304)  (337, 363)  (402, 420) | 9.8 yr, 1.41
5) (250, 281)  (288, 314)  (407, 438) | -1.9 yr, 1.32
